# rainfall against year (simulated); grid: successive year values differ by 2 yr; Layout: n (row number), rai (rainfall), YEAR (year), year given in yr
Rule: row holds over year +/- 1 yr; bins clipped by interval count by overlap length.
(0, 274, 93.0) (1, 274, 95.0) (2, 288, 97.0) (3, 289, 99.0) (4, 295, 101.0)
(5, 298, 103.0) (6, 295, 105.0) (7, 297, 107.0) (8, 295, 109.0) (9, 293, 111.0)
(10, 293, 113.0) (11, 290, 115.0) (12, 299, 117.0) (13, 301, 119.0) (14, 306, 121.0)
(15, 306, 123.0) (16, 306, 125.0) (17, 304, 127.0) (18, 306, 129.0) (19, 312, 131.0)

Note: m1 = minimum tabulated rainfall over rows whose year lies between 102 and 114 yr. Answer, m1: 293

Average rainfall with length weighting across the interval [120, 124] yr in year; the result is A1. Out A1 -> 306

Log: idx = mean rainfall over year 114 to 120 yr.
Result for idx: 297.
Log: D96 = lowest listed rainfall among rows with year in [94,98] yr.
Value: 274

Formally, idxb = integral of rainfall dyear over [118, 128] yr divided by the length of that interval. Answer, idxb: 305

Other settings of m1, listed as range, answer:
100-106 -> 295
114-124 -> 290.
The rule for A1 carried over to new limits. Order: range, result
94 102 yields 286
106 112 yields 295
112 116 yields 292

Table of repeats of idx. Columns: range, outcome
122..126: 306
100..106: 296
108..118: 294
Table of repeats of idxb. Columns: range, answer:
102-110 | 296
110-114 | 293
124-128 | 305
